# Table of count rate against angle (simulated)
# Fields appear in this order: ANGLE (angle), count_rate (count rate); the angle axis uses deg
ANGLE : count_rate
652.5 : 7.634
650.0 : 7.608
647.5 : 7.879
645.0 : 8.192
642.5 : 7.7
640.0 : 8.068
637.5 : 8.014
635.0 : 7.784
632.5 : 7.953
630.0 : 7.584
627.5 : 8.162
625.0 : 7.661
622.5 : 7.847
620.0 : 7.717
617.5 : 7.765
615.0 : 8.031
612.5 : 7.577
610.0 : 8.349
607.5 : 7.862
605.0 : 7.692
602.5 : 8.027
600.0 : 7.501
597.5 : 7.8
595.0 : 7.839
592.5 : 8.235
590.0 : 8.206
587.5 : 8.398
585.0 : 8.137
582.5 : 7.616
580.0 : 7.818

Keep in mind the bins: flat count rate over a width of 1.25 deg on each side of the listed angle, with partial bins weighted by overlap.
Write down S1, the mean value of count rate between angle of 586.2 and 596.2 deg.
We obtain 8.17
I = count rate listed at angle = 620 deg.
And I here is 7.717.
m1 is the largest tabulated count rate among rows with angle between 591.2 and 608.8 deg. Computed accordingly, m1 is 8.235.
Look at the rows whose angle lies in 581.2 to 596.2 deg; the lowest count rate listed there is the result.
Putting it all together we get 7.616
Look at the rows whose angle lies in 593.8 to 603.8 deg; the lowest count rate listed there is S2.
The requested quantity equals 7.501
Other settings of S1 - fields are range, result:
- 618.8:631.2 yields 7.8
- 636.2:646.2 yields 7.99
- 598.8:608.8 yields 7.77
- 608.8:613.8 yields 7.96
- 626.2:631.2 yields 7.87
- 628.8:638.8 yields 7.84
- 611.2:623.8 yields 7.79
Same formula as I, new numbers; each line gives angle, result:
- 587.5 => 8.398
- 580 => 7.818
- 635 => 7.784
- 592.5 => 8.235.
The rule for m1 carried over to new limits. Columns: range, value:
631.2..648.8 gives 8.192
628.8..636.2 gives 7.953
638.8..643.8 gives 8.068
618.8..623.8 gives 7.847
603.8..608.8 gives 7.862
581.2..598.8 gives 8.398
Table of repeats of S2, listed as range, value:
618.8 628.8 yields 7.661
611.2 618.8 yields 7.577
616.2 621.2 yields 7.717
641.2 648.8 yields 7.7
